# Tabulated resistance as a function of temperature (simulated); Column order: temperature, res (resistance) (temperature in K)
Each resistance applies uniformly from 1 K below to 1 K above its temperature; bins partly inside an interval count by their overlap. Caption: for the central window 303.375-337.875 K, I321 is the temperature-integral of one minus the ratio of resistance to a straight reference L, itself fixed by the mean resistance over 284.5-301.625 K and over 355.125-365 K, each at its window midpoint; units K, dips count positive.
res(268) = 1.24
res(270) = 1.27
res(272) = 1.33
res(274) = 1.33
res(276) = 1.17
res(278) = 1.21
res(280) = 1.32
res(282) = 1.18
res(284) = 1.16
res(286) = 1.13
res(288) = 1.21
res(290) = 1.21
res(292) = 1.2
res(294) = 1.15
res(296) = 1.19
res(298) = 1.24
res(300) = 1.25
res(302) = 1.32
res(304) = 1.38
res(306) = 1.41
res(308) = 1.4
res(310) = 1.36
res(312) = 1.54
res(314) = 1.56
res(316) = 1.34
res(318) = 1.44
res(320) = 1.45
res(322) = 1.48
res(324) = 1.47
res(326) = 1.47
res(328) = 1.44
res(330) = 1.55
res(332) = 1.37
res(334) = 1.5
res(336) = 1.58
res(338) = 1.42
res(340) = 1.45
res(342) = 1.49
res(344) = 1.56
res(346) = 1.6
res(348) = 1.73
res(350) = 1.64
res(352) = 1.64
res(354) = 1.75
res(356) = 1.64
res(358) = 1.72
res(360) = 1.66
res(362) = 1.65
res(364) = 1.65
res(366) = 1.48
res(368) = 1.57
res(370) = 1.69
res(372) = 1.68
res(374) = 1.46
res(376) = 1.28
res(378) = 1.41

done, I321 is -1.6 K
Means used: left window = 1.2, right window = 1.66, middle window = 1.46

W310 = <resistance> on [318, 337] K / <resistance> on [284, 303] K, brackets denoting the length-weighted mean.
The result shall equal 1.2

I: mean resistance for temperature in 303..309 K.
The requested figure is 1.4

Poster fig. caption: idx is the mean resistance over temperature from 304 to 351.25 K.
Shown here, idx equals 1.49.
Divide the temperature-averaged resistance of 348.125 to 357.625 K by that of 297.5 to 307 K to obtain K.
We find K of 1.27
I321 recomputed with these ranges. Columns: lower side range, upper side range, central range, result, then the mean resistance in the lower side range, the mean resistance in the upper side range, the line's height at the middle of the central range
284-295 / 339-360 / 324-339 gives 0.1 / 1.18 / 1.62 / 1.49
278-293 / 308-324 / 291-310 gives 0.6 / 1.2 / 1.45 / 1.32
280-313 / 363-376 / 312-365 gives -3.9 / 1.27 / 1.56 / 1.44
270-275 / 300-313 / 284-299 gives 1.9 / 1.32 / 1.39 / 1.36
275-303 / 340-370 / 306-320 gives -0.8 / 1.21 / 1.62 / 1.36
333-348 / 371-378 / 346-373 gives -2.9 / 1.53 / 1.46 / 1.49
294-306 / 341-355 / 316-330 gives -0.1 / 1.28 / 1.63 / 1.45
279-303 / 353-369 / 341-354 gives -0.5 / 1.21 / 1.64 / 1.56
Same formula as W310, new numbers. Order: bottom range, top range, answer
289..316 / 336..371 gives 1.21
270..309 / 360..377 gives 1.25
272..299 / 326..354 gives 1.27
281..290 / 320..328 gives 1.25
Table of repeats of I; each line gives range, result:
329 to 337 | 1.5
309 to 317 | 1.45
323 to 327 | 1.47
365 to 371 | 1.58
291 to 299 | 1.19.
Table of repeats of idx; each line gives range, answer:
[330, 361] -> 1.58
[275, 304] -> 1.22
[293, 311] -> 1.3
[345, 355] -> 1.67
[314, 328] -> 1.45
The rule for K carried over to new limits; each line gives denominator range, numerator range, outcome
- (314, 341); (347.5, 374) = 1.13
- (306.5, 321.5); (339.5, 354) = 1.11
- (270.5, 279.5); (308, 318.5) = 1.14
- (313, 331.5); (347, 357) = 1.15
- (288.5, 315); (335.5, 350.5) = 1.18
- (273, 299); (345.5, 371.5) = 1.37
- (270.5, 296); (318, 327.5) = 1.20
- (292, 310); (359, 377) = 1.22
